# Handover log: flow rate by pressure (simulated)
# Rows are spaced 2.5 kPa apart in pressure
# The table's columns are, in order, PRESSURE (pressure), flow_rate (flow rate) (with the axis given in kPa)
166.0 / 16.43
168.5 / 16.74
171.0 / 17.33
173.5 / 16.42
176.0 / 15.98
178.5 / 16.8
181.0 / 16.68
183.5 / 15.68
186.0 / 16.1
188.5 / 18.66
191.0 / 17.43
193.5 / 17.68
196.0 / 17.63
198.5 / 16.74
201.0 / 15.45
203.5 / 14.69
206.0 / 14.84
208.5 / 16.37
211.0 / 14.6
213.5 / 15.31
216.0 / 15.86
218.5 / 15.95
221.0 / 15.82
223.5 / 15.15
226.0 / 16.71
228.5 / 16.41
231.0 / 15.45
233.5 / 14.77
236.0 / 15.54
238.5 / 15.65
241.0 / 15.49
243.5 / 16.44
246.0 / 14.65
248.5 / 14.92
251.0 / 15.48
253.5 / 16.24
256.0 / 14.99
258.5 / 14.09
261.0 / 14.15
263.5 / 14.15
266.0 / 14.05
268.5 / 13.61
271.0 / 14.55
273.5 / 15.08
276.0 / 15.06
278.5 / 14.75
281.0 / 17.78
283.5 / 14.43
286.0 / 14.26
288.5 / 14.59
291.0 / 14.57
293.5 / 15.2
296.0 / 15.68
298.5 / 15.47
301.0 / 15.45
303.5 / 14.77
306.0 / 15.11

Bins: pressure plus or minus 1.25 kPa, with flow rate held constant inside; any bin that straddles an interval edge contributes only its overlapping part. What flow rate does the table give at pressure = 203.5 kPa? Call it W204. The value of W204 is 14.69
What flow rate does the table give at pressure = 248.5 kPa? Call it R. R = 14.92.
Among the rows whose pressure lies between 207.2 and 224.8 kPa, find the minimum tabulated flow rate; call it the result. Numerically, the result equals 14.6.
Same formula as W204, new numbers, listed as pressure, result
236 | 15.54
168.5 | 16.74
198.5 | 16.74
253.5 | 16.24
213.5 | 15.31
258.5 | 14.09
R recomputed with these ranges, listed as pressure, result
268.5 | 13.61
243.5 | 16.44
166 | 16.43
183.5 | 15.68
